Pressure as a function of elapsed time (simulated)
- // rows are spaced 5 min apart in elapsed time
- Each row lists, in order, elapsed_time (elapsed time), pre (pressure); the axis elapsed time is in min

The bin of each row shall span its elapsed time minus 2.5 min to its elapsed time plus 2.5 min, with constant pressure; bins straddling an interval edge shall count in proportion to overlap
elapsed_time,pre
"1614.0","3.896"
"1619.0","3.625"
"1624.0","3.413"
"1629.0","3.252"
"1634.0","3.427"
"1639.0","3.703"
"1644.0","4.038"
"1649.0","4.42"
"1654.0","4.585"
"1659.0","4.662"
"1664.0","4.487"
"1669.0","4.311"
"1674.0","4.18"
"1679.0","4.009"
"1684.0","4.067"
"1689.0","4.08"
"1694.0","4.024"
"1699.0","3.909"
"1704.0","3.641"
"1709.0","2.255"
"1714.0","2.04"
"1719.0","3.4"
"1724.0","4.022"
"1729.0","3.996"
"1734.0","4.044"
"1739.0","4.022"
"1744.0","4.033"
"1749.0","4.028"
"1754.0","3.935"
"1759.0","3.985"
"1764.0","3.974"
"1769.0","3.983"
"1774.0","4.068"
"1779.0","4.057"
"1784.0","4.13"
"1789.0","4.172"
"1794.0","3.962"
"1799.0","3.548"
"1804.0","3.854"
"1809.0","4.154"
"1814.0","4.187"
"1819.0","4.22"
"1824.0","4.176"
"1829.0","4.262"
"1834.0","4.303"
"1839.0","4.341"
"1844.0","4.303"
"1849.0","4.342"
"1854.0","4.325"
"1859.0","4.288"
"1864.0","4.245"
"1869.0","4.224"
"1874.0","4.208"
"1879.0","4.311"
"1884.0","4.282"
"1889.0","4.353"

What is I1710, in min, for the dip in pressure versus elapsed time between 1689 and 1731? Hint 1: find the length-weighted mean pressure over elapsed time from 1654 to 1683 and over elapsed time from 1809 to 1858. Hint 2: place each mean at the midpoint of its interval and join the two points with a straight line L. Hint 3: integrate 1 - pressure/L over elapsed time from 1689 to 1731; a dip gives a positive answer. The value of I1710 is 8.5 min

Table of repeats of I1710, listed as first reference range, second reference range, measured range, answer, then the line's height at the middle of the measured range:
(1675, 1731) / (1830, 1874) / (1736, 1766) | -1.4 min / 3.82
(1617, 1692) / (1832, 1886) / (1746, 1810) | 3.0 min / 4.18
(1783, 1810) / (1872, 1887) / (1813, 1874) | -2.0 min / 4.13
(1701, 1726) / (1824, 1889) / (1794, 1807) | 0.1 min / 3.81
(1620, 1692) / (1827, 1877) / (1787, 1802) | 1.2 min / 4.21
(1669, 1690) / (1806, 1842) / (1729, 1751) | 0.7 min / 4.16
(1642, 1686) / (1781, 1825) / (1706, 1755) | 7.2 min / 4.18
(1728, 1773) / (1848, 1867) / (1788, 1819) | 1.2 min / 4.15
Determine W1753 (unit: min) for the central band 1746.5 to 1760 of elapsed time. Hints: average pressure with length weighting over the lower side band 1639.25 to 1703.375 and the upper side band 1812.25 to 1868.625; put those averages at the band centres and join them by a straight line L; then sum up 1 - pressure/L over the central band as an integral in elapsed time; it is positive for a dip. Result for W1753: 0.8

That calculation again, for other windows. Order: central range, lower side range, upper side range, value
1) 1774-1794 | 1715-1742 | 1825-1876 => -0.4 min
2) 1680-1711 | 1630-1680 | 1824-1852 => 3.6 min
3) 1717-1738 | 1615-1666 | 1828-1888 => 1.0 min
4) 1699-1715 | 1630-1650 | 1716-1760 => 4.0 min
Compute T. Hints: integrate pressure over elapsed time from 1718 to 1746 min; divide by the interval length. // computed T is 3.95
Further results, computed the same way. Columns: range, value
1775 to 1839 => 4.09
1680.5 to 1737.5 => 3.6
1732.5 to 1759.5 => 4.01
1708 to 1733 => 3.25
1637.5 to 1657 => 4.22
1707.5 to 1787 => 3.77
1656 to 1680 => 4.36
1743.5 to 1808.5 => 3.98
